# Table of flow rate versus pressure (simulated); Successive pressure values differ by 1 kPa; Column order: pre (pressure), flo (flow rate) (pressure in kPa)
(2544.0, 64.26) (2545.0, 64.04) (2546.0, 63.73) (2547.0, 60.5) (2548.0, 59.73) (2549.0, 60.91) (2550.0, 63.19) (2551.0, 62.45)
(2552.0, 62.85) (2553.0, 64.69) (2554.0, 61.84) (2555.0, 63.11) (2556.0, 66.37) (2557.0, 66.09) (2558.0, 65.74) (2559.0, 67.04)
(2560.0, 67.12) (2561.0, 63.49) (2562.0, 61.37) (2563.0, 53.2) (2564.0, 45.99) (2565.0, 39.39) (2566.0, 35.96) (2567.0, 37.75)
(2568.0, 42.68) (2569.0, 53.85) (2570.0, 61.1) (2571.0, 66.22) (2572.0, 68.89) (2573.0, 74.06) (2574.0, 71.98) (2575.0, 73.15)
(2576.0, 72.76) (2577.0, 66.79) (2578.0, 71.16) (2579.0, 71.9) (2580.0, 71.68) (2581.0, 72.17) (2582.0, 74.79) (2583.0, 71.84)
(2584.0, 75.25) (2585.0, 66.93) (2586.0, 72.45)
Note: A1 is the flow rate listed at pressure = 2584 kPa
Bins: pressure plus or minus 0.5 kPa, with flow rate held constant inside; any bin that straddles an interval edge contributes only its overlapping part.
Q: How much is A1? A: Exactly 75.25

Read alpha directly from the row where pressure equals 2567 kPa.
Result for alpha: 37.75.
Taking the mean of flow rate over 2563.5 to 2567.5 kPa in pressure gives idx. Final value 39.8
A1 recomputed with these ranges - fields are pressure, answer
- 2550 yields 63.19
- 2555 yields 63.11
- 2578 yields 71.16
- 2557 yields 66.09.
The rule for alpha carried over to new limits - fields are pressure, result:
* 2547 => 60.5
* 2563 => 53.2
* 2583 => 71.84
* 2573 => 74.06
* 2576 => 72.76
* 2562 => 61.37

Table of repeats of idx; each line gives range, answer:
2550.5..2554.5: 63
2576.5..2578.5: 69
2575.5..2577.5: 69.8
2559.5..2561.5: 65.3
